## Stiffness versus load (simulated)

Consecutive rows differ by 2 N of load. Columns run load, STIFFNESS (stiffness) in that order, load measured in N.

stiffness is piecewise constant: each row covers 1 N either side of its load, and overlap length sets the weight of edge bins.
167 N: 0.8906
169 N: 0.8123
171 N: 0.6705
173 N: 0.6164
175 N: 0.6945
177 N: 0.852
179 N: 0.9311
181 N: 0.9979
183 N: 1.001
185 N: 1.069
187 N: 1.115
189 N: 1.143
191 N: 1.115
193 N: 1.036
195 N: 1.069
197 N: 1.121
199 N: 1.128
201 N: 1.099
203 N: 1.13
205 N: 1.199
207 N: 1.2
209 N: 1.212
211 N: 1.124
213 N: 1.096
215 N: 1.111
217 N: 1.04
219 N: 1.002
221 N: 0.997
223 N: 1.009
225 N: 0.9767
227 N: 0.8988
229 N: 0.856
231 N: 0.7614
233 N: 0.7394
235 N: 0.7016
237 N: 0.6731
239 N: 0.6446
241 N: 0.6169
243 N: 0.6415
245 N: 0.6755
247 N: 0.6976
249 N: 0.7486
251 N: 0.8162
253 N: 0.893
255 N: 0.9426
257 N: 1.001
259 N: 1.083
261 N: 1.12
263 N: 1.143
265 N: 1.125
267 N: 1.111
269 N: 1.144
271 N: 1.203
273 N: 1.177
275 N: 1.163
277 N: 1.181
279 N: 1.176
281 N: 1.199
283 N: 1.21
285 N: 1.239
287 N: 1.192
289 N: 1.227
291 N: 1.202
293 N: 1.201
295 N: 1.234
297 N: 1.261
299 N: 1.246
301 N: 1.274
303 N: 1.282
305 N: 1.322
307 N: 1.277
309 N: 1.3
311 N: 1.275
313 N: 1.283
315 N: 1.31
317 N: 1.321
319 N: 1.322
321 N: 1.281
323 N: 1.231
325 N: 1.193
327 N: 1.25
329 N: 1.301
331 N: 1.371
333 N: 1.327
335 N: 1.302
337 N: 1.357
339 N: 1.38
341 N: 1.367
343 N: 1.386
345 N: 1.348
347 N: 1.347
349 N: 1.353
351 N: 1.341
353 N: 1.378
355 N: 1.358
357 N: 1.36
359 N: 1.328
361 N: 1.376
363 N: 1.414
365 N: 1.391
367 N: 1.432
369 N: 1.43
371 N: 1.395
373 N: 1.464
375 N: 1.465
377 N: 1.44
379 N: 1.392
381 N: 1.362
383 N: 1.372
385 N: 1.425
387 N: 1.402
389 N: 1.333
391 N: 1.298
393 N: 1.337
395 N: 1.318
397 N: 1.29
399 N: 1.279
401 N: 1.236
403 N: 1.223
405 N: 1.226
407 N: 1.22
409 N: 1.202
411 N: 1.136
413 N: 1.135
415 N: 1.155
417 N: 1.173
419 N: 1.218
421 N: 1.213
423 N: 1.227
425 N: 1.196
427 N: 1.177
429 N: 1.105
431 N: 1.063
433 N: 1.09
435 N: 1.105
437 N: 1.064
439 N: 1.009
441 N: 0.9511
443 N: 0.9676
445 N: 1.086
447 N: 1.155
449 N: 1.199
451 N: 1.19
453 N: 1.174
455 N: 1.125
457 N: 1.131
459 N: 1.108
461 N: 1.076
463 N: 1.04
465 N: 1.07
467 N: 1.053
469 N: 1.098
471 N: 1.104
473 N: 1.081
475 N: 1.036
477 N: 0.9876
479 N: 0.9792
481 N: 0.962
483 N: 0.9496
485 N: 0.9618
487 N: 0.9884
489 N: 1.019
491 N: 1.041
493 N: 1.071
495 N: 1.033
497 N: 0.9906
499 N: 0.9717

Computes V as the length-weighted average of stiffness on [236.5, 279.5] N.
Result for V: 0.954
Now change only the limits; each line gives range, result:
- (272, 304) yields 1.22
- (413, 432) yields 1.17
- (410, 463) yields 1.12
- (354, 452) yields 1.25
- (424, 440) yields 1.1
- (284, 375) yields 1.32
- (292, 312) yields 1.27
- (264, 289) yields 1.18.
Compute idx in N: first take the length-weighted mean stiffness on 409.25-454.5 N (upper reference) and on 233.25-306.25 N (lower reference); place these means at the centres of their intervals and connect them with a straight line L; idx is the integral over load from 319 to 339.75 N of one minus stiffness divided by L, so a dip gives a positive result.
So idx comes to -4.3 N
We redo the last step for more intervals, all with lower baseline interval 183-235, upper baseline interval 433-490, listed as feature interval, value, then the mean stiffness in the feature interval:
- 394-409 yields -2.8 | 1.25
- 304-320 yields -3.8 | 1.3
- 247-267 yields 1.3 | 0.978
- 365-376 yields -4.0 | 1.43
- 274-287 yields -1.8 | 1.19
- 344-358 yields -4.0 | 1.35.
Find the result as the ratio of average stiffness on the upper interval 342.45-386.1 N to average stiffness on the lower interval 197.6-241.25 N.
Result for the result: 1.4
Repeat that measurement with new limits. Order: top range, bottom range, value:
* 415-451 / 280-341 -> 0.88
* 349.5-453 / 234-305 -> 1.20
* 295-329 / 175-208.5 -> 1.20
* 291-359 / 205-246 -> 1.44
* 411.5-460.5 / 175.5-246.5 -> 1.16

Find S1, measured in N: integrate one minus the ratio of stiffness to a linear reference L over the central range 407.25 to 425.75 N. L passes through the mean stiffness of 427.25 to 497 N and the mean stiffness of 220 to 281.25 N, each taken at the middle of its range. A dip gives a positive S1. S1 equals -2.7 N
